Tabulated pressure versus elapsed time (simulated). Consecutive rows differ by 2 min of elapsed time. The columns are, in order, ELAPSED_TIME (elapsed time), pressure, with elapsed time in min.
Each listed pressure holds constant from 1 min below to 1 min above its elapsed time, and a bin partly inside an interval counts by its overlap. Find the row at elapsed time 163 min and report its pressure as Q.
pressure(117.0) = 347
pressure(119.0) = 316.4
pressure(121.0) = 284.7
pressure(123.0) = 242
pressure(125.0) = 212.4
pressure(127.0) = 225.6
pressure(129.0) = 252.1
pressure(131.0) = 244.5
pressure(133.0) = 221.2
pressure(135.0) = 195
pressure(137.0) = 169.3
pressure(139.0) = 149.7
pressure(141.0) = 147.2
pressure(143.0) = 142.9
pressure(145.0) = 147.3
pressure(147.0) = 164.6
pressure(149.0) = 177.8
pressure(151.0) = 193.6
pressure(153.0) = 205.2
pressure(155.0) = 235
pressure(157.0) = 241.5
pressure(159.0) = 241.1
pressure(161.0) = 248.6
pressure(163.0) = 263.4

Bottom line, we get 263.4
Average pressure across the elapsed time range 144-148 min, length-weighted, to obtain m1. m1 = 156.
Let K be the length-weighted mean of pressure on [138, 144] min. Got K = 147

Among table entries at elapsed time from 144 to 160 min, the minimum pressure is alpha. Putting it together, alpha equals 147.3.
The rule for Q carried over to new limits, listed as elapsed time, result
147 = 164.6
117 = 347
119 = 316.4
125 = 212.4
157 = 241.5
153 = 205.2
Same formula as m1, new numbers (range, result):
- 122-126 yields 227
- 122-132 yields 235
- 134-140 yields 171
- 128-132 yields 248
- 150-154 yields 199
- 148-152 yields 186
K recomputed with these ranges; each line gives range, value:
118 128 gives 256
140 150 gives 156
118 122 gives 301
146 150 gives 171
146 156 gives 195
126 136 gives 228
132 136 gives 208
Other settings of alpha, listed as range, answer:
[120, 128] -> 212.4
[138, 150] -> 142.9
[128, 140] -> 149.7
